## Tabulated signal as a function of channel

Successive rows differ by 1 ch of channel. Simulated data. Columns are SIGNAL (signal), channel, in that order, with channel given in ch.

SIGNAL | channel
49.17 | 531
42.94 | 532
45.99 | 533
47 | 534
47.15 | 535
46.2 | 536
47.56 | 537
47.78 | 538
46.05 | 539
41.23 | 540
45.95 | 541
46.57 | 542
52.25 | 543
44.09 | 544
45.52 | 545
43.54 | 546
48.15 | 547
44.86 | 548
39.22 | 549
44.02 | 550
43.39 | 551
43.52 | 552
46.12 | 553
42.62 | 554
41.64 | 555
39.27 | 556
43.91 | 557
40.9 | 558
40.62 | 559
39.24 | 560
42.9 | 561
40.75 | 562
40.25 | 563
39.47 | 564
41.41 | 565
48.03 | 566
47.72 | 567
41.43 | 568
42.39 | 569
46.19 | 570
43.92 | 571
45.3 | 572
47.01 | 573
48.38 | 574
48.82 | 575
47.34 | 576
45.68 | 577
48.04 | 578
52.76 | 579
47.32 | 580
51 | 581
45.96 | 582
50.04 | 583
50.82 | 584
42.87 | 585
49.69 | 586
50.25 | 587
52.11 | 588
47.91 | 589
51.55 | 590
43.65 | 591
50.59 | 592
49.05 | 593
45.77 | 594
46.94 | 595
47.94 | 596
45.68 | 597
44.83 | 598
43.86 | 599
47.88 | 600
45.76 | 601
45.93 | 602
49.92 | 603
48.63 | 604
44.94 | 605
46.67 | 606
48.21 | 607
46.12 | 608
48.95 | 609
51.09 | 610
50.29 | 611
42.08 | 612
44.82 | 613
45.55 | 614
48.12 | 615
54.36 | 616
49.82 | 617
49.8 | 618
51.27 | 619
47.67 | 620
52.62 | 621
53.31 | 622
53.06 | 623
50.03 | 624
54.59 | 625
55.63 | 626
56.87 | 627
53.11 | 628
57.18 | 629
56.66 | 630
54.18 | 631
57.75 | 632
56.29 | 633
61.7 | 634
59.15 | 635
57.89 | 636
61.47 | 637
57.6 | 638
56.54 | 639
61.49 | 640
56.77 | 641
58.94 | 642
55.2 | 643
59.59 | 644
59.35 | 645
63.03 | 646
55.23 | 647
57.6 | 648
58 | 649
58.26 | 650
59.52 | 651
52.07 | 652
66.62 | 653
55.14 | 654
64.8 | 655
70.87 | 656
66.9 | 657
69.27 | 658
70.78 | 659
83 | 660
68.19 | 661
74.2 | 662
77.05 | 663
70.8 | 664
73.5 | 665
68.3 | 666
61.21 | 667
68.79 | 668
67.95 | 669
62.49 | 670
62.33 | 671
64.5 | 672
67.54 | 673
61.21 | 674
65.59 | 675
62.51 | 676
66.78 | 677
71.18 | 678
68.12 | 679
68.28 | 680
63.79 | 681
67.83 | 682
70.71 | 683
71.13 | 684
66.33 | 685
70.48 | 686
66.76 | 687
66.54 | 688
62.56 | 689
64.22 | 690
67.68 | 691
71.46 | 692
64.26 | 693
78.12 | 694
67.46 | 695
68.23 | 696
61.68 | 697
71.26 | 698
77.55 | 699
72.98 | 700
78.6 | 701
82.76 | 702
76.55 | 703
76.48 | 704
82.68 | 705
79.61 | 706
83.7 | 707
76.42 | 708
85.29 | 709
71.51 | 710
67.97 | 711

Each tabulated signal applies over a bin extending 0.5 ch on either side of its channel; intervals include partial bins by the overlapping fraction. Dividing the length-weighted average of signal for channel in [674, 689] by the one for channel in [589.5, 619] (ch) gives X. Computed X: 1.4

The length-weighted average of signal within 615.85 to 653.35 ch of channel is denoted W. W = 56.3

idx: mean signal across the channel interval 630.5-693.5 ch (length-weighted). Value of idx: 64.3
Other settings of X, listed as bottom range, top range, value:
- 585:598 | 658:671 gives 1.46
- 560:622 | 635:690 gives 1.37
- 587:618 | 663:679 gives 1.40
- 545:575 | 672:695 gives 1.55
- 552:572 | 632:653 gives 1.37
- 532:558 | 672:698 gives 1.50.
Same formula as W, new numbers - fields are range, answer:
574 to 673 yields 55.1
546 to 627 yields 46.8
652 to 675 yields 67.6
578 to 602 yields 48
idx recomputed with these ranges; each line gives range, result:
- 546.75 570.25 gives 42.7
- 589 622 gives 47.9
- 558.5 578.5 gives 44.2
